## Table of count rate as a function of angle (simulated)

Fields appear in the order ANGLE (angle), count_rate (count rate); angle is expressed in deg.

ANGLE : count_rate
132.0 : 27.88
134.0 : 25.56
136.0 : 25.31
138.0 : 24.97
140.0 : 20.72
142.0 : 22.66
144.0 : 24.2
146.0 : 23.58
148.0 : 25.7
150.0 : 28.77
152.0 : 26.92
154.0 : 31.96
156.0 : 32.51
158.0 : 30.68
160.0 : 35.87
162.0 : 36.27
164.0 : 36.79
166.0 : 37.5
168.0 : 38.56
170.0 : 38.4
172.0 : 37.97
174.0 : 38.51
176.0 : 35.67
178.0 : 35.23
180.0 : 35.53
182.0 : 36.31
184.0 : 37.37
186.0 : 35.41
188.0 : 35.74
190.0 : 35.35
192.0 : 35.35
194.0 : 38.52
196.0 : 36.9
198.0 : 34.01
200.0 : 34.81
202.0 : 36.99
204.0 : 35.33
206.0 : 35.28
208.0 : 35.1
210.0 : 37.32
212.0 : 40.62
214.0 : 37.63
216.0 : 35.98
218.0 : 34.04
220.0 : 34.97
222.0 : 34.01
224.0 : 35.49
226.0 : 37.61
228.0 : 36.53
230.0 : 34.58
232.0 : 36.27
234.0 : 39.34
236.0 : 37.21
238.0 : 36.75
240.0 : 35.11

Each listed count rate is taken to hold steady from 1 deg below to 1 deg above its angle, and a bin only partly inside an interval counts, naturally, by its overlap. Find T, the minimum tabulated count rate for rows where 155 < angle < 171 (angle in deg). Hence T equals 30.68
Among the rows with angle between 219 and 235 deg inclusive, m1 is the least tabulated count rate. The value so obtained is 34.01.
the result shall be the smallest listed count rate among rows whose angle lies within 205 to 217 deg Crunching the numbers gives 35.1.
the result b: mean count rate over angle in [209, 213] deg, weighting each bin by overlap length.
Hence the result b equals 39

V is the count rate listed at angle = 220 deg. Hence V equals 34.97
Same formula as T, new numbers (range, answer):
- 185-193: 35.35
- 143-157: 23.58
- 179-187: 35.41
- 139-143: 20.72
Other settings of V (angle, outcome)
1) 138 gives 24.97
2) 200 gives 34.81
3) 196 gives 36.9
